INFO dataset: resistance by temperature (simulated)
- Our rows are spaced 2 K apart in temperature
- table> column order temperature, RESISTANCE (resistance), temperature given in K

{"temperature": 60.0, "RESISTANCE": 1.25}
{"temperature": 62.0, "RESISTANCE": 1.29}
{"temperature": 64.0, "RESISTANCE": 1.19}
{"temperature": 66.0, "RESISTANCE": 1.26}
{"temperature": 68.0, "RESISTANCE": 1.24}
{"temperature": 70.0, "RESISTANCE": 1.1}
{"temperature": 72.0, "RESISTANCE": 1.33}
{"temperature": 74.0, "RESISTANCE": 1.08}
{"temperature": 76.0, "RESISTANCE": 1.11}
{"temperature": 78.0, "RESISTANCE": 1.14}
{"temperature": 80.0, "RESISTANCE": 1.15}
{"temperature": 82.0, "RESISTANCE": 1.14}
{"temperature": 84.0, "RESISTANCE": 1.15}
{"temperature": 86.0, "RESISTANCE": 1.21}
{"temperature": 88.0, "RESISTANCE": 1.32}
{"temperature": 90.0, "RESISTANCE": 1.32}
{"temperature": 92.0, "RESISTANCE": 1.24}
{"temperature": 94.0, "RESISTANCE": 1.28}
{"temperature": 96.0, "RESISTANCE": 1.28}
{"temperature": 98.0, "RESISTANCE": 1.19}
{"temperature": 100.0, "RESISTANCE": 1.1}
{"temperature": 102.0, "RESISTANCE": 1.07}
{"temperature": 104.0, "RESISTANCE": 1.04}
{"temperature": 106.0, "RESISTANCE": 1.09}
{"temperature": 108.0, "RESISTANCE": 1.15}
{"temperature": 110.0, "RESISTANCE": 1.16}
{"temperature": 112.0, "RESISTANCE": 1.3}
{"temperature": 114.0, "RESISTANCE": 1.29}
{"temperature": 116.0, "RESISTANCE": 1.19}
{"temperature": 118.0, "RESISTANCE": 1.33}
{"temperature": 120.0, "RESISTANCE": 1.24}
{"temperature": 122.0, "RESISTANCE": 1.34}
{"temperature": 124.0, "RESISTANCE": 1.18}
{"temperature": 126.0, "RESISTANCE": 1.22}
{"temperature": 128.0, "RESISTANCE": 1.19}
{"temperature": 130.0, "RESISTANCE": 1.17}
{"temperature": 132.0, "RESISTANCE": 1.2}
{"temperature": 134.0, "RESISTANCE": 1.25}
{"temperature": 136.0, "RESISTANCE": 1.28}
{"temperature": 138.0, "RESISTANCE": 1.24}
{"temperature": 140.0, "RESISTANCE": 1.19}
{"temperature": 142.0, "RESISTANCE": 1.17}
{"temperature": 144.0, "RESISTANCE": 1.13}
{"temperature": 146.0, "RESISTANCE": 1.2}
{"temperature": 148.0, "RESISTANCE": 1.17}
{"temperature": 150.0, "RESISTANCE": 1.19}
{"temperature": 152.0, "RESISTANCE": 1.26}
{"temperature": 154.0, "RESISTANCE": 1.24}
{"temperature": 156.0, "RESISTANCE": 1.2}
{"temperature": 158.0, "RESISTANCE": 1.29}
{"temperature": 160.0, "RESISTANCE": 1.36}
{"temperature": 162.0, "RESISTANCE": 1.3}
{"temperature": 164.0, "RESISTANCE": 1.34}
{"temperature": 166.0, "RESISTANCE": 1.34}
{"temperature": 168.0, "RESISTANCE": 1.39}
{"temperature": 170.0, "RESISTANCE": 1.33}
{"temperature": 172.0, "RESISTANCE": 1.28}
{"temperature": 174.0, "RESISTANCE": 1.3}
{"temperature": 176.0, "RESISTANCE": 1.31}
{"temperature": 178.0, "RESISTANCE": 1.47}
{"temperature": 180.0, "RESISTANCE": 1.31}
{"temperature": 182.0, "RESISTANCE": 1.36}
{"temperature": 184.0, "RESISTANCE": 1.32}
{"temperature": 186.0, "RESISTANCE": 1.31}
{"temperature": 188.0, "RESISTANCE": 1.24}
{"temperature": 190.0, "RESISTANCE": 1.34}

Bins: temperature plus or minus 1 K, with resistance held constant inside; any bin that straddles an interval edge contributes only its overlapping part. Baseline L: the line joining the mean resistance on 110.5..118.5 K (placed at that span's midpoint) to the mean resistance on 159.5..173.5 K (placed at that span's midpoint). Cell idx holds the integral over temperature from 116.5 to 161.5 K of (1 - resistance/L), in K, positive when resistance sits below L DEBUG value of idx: 2.4 K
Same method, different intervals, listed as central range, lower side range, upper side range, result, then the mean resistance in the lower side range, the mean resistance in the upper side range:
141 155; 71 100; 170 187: 1.05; 1.21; 1.33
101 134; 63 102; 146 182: 1.12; 1.2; 1.3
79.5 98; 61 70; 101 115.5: -0.65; 1.23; 1.16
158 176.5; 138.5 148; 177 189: -0.80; 1.18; 1.33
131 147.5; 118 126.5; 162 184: 1.00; 1.26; 1.34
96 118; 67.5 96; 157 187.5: 1.21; 1.2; 1.33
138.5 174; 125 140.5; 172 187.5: 0.49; 1.22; 1.33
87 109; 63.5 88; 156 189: 0.43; 1.18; 1.32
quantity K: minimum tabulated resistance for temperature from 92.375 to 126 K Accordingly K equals 1.04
